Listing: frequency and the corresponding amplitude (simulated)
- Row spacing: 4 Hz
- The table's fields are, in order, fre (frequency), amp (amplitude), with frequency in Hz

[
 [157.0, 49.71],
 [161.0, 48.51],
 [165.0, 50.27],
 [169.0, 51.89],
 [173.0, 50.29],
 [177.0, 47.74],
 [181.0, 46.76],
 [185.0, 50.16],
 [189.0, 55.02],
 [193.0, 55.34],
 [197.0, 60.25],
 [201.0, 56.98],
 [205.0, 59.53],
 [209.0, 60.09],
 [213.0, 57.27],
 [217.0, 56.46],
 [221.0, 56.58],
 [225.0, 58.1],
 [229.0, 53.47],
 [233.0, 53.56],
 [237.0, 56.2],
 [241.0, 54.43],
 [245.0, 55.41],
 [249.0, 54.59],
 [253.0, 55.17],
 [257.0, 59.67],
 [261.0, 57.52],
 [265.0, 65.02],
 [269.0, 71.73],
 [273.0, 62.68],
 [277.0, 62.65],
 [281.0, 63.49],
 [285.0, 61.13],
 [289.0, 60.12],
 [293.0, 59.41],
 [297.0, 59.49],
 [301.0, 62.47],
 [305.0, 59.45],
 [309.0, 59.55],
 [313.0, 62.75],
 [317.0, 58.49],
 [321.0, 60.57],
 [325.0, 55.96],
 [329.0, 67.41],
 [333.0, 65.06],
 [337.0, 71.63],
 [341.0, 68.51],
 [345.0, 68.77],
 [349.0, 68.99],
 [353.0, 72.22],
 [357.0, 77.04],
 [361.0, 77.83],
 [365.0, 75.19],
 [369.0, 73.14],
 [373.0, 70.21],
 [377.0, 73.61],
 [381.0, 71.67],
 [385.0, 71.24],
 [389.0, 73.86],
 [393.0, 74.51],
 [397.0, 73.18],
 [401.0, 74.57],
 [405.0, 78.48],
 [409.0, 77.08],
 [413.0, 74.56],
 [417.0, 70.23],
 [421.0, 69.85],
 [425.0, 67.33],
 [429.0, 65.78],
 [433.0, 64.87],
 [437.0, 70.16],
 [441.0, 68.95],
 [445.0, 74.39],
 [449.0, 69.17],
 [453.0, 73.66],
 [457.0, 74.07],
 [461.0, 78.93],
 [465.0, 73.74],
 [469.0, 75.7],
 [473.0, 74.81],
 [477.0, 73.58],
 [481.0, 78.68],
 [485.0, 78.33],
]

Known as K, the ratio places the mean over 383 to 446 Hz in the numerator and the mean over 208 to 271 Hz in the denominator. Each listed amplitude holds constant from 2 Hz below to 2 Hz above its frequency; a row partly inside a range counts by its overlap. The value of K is 1.24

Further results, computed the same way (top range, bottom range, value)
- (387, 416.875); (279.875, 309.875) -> 1.24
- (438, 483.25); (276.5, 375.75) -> 1.13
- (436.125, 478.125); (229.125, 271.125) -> 1.26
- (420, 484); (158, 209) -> 1.36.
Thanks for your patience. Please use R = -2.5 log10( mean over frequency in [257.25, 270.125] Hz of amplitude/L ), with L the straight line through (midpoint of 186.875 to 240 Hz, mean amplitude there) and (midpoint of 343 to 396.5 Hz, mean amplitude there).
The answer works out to -0.028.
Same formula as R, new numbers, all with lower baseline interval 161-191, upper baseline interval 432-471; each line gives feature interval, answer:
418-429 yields 0.032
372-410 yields -0.095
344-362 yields -0.132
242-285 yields -0.061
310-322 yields 0.018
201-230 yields -0.080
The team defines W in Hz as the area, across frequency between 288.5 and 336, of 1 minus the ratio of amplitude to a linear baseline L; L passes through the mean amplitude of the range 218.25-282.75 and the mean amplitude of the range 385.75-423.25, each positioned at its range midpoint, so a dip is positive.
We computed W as 2.7 Hz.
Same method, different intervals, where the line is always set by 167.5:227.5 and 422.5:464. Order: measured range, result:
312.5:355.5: -1.3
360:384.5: -2.6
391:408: -1.8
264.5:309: -1.3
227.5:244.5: 0.8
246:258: 0.5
